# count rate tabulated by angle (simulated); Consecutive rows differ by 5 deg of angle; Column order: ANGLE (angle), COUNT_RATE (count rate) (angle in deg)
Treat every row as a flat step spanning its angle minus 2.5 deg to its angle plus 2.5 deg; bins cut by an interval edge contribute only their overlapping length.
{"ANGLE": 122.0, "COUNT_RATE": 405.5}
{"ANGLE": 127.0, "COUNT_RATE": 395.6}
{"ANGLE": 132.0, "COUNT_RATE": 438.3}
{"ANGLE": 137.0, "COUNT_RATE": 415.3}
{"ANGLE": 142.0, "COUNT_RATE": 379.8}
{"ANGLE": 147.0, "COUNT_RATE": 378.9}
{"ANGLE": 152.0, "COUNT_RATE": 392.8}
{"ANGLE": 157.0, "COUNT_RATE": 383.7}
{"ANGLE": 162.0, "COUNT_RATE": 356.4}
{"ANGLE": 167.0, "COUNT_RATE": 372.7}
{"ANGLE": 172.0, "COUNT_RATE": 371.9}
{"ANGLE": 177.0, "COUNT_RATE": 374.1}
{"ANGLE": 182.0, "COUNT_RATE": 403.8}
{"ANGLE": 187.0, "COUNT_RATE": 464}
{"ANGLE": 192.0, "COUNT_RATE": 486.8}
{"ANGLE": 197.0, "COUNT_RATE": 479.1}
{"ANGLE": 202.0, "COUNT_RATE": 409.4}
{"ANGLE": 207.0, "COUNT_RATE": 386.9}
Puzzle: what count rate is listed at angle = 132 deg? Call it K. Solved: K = 438.3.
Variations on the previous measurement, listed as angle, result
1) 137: 415.3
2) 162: 356.4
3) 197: 479.1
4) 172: 371.9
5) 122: 405.5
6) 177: 374.1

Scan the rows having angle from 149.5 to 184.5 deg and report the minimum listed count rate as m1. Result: 356.4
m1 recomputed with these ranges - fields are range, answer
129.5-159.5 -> 378.9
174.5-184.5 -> 374.1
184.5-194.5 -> 464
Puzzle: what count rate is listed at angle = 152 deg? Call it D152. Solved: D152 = 392.8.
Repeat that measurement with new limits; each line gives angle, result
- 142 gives 379.8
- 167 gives 372.7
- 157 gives 383.7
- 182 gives 403.8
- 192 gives 486.8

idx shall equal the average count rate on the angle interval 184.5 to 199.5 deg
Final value 477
